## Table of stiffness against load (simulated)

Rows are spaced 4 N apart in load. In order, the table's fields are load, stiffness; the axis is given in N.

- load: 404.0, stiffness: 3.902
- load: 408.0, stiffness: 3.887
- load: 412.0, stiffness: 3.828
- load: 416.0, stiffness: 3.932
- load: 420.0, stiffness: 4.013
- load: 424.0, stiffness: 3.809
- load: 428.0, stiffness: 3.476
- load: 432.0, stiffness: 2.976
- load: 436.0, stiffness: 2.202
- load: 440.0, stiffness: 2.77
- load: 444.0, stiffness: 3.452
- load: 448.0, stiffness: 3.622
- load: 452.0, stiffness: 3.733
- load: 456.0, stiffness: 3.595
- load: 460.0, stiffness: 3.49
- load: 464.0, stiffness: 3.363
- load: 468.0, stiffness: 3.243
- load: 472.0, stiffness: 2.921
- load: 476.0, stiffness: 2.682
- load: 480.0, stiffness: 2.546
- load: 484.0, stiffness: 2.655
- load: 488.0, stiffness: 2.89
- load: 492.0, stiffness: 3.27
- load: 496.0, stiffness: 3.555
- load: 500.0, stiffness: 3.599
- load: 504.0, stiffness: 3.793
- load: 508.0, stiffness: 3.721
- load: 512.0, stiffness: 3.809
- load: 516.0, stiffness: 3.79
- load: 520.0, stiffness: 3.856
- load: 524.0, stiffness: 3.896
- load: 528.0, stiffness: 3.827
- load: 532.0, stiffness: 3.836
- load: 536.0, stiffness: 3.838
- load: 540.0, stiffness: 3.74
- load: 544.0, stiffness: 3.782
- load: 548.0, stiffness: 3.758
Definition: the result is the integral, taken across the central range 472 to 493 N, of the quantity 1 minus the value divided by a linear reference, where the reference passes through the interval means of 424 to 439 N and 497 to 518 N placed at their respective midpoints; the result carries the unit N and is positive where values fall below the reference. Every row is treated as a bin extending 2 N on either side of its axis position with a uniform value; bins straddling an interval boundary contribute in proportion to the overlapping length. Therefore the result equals 4.19 N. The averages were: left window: 3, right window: 3.73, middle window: 2.8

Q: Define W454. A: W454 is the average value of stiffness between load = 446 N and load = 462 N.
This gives 3.61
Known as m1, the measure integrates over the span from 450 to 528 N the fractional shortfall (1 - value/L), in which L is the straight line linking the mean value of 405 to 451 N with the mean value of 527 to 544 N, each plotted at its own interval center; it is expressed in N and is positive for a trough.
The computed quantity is 5.56 N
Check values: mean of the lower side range 3.47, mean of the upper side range 3.81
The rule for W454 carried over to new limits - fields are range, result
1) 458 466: 3.43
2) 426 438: 2.88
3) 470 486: 2.7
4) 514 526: 3.85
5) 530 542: 3.8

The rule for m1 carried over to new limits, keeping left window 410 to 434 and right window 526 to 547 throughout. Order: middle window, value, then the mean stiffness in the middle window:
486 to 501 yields 1.8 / 3.31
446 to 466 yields 0.8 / 3.56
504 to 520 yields 0.0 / 3.79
